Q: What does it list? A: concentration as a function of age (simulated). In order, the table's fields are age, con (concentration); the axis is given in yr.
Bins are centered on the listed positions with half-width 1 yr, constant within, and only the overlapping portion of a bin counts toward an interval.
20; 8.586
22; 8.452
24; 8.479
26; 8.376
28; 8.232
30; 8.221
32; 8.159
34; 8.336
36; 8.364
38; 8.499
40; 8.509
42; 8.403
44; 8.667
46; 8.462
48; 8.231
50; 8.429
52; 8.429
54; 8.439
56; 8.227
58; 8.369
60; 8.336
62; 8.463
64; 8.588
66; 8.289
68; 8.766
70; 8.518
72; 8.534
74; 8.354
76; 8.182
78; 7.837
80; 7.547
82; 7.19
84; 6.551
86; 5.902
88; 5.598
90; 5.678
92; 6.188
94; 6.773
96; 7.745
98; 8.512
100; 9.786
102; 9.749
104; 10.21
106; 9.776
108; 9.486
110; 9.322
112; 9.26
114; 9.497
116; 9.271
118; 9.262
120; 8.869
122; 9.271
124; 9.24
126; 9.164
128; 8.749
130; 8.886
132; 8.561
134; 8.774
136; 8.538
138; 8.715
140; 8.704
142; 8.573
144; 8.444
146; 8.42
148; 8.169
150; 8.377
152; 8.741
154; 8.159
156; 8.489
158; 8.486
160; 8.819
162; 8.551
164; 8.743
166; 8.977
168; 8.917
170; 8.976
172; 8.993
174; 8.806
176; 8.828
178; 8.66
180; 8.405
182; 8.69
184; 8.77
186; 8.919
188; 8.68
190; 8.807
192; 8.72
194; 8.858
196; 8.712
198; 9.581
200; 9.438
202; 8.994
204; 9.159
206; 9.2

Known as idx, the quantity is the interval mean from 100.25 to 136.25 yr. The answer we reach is 9.24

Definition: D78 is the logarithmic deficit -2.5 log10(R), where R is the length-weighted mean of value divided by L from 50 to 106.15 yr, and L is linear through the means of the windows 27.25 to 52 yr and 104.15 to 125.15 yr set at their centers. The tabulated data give 0.113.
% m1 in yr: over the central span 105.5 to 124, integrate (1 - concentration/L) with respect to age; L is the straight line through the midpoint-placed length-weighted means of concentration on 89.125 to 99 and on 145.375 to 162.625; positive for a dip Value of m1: -4.49 yr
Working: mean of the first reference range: 7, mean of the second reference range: 8.47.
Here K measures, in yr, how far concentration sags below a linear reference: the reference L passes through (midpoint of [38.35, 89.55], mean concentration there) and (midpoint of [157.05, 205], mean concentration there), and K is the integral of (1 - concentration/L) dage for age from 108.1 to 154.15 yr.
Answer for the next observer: -1.9 yr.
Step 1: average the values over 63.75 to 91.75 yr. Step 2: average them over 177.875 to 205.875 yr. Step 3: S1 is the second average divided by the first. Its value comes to 1.19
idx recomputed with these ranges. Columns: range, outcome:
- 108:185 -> 8.8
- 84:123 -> 8.38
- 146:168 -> 8.56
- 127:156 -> 8.56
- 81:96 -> 6.37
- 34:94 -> 7.9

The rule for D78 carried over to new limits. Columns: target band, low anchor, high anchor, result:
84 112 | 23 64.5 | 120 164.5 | 0.066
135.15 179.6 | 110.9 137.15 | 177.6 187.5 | 0.024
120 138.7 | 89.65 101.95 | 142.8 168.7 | -0.088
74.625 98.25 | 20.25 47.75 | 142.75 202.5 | 0.222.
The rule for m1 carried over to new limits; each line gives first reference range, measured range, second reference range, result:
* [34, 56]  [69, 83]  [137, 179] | 0.8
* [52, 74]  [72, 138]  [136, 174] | 1.2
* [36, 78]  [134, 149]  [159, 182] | 0.3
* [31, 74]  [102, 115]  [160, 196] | -1.5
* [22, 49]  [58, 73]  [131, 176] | -0.1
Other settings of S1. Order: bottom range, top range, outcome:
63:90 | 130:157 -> 1.12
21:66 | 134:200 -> 1.04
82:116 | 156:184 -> 1.08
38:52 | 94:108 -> 1.08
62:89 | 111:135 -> 1.18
